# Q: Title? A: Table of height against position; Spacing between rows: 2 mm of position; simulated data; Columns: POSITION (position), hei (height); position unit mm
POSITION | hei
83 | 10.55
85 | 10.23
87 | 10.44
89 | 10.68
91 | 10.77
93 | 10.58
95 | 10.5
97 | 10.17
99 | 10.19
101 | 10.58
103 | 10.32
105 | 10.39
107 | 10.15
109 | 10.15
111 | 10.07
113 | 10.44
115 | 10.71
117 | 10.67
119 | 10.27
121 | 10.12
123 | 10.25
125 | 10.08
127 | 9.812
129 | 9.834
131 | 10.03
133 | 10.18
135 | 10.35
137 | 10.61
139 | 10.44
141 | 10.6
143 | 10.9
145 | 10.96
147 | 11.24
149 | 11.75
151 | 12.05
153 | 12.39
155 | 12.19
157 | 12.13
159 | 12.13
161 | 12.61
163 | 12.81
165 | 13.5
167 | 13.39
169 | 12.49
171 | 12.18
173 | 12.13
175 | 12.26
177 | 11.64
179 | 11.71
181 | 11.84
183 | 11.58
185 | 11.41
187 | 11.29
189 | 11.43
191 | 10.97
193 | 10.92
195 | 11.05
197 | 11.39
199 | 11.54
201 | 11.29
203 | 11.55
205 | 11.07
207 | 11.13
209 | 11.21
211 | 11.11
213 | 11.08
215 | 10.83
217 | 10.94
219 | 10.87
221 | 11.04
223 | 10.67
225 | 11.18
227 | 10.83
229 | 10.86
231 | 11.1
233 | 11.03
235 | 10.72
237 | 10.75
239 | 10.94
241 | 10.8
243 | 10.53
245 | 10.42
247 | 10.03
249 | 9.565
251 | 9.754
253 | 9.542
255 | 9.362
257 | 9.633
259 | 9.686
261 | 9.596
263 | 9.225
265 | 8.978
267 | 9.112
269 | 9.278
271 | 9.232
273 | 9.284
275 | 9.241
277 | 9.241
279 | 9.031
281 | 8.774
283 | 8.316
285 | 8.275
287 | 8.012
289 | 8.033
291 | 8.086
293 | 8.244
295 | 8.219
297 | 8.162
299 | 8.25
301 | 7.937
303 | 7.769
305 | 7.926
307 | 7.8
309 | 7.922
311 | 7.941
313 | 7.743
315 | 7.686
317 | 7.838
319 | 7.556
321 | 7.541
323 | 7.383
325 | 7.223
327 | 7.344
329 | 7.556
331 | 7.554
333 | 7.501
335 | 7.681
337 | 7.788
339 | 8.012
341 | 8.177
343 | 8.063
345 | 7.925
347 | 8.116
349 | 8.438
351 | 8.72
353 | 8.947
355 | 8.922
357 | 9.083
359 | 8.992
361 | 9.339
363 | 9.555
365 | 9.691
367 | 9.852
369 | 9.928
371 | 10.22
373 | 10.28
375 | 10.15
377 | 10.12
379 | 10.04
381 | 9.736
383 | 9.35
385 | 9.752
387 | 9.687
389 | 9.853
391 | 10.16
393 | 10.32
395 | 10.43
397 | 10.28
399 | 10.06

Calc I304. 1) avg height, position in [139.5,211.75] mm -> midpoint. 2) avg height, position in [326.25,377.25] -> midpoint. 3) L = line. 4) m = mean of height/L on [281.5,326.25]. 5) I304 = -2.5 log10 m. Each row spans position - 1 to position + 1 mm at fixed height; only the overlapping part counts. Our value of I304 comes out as 0.206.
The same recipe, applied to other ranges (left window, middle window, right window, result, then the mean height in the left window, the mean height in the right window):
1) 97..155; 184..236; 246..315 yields -0.161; 10.6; 8.73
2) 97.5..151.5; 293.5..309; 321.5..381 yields 0.139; 10.5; 8.72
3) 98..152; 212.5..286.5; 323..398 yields -0.027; 10.5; 9.03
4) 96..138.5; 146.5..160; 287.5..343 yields -0.219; 10.3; 7.82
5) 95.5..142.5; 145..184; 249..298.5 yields -0.226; 10.3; 8.94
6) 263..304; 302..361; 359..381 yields 0.165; 8.59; 9.87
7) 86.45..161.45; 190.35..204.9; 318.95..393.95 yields -0.113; 10.7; 8.87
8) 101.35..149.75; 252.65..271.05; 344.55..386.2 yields 0.055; 10.4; 9.41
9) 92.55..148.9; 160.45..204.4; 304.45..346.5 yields -0.229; 10.4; 7.72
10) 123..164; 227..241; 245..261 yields -0.098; 11.1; 9.7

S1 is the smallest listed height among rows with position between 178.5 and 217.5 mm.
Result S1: 10.83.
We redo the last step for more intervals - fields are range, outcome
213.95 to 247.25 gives 10.03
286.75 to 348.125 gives 7.223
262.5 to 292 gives 8.012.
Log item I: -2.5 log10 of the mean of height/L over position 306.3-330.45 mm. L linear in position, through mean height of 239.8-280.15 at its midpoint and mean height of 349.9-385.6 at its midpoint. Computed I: 0.25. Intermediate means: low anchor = 9.58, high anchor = 9.59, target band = 7.62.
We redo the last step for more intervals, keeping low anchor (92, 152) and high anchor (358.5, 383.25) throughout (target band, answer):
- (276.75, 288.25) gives 0.18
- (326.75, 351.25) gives 0.24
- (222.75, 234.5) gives -0.08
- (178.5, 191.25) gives -0.12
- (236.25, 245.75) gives -0.06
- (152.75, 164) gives -0.19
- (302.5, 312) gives 0.26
